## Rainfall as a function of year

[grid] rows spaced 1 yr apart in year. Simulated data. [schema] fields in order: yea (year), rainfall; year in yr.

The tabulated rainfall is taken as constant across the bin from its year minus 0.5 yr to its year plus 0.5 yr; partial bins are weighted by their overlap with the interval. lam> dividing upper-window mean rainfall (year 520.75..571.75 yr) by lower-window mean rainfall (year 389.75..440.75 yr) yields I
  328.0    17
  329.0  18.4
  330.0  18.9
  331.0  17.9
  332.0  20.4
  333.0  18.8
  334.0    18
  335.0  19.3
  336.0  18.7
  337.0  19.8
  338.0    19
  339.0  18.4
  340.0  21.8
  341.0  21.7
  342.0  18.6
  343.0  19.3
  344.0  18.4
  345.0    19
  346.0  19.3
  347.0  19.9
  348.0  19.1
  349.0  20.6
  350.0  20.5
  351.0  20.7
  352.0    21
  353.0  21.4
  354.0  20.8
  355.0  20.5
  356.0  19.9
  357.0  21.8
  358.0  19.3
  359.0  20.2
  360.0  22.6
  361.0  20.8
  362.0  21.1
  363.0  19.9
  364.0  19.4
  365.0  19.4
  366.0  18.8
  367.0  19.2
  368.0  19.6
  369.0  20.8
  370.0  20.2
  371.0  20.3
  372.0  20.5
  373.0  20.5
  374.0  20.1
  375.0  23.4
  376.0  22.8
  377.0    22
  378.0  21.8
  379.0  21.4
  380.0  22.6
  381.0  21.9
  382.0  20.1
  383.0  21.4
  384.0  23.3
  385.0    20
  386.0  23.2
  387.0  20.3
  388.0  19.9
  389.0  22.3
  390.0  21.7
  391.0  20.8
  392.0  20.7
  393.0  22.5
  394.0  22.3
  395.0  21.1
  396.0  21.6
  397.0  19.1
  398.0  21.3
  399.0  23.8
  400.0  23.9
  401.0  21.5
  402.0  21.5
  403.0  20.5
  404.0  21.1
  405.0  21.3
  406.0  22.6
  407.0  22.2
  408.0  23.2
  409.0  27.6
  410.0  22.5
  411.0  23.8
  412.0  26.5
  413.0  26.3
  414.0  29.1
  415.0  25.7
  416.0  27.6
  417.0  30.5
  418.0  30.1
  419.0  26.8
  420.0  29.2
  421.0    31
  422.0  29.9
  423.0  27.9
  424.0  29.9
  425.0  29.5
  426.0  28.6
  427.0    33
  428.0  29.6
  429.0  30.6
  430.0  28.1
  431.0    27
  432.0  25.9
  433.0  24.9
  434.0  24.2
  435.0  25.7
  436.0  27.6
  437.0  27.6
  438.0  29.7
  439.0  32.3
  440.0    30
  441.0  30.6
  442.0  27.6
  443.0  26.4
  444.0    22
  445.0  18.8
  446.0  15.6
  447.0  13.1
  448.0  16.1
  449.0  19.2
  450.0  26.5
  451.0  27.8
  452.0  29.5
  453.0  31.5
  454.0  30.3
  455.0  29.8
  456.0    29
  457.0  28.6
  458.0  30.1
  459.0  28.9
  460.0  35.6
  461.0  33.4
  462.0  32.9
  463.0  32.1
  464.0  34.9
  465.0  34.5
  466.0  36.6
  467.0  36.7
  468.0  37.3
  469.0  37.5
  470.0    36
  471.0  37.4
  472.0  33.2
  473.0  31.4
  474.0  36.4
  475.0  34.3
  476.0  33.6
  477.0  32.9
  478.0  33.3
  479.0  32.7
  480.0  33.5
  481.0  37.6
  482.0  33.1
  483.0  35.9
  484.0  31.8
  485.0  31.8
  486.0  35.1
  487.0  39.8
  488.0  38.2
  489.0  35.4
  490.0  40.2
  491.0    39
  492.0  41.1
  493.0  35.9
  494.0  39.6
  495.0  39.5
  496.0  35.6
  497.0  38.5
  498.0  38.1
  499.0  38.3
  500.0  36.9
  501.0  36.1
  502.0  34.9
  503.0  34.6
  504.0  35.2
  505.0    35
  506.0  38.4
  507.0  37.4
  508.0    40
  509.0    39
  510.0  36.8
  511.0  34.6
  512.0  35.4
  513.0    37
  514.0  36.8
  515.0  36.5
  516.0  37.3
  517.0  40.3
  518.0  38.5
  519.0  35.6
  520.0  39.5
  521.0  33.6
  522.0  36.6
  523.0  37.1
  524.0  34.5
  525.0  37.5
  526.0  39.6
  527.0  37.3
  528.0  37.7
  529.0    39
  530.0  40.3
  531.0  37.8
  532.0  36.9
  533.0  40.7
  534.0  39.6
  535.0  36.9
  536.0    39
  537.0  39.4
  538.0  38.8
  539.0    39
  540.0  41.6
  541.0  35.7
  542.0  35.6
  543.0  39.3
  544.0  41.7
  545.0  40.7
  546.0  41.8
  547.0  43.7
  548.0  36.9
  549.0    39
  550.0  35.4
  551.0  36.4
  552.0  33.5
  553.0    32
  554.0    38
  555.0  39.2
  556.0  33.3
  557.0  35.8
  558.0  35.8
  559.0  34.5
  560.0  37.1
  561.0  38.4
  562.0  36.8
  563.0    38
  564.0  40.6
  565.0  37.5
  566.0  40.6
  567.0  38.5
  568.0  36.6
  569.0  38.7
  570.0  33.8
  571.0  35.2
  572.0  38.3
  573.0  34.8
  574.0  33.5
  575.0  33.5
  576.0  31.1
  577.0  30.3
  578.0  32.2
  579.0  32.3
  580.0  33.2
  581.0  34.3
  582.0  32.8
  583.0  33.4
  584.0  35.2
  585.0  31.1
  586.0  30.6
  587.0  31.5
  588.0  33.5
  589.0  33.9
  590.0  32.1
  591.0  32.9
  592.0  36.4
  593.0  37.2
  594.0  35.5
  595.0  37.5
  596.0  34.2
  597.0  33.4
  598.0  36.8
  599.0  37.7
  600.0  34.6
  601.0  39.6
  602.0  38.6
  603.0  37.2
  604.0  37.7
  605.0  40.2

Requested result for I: 1.5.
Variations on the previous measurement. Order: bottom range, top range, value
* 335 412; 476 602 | 1.73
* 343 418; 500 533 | 1.71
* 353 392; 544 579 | 1.75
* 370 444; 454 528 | 1.45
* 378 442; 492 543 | 1.50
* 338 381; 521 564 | 1.85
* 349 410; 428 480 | 1.39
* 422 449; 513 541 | 1.45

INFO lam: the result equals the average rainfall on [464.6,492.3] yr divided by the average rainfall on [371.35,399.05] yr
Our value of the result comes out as 1.7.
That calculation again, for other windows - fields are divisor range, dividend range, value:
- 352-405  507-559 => 1.79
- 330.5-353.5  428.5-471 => 1.46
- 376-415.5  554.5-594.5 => 1.56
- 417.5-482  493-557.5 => 1.26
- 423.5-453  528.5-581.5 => 1.41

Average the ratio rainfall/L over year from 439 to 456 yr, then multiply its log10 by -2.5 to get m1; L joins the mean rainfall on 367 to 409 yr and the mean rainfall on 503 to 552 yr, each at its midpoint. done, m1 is 0.142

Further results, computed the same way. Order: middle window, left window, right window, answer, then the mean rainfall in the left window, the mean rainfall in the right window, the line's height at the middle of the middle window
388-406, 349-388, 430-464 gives 0.076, 20.9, 27.1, 23.1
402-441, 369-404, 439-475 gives -0.060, 21.5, 29.7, 25.6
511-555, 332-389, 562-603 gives -0.190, 20.4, 35.1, 31.8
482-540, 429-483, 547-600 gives -0.155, 29.9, 35.3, 32.4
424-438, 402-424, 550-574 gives -0.031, 26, 36.6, 27.2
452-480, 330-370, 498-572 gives -0.080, 19.9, 37.5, 30.9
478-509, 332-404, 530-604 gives -0.197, 20.7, 36.3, 30.5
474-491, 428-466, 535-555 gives -0.117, 27.7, 38.3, 31.5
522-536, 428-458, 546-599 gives -0.177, 26.2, 35.4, 32.3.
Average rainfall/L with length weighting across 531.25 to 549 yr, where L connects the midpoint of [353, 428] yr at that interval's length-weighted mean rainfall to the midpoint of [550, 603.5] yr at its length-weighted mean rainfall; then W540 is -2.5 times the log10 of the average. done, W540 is -0.192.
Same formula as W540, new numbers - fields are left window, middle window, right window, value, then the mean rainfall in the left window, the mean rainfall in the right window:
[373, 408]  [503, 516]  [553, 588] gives -0.201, 21.7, 35.1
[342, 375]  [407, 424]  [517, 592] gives -0.097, 20.2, 36.5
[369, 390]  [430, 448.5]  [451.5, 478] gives 0.191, 21.4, 33.2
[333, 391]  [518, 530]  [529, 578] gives -0.078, 20.5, 37.3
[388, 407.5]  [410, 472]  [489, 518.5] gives -0.029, 21.6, 37.4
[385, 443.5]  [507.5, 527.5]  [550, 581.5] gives -0.150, 25.5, 35.6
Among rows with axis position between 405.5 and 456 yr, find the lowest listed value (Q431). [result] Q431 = 13.1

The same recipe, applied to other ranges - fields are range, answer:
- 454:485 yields 28.6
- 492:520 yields 34.6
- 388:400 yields 19.1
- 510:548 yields 33.6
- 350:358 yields 19.3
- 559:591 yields 30.3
